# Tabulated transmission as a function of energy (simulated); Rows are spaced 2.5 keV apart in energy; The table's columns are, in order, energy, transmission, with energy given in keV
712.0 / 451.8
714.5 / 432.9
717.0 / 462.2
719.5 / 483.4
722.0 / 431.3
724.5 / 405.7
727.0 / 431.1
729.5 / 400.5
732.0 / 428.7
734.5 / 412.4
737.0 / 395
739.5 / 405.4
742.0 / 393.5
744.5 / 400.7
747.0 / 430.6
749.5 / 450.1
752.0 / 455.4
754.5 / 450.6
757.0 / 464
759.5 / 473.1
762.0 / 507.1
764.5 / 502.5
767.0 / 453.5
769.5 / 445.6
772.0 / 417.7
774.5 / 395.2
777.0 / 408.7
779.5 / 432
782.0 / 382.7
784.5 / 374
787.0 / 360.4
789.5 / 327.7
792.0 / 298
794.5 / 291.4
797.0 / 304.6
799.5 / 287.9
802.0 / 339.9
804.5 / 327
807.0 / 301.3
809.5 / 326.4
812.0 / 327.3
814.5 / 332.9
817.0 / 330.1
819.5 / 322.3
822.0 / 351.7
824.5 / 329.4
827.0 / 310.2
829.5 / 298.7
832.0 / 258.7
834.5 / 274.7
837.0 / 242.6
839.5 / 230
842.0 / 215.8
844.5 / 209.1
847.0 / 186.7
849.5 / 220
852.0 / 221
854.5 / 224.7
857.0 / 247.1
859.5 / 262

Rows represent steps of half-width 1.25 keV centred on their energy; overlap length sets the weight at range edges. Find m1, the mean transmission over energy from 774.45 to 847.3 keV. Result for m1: 313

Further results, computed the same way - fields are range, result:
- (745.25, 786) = 439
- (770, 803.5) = 357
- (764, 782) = 430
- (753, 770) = 472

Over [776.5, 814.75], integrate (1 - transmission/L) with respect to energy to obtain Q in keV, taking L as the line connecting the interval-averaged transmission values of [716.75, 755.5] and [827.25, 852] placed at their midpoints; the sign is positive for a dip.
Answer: -2.2 keV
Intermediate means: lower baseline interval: 426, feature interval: 338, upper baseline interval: 239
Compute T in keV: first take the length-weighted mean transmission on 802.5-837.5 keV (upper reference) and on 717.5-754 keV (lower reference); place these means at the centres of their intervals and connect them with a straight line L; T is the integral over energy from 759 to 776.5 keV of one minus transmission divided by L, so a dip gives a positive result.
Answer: -3.28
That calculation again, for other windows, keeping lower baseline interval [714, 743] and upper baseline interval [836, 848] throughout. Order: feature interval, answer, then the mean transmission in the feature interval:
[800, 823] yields -4.70 keV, 327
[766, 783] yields -3.97 keV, 419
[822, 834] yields -2.98 keV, 303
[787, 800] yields -0.12 keV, 308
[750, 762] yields -2.95 keV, 465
